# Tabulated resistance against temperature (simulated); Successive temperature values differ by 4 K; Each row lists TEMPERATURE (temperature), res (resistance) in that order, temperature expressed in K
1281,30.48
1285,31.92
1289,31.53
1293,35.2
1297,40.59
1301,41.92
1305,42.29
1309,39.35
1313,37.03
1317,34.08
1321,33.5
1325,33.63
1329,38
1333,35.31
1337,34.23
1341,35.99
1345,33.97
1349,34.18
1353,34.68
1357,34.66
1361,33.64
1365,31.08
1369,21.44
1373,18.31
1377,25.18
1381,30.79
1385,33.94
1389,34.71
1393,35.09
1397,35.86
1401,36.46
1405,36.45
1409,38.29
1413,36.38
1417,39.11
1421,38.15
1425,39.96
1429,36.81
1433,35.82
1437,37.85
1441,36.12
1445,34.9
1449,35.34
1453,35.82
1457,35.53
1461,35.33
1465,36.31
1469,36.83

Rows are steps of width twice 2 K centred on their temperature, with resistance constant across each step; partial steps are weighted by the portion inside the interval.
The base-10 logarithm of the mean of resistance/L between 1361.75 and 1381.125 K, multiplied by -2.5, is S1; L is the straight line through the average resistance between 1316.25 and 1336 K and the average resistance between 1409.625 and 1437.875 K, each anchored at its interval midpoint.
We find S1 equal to 0.39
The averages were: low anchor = 34.9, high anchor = 37.7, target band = 25.4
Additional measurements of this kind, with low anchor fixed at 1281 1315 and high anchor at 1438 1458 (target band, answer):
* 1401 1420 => -0.043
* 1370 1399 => 0.197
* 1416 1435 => -0.060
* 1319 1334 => 0.051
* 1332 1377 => 0.171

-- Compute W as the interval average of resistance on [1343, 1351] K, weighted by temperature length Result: 34.1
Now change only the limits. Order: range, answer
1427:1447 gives 36.3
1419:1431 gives 38.3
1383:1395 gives 34.6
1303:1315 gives 39.6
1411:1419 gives 37.7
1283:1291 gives 31.7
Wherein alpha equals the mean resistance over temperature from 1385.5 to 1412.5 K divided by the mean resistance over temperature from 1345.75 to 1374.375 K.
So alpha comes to 1.2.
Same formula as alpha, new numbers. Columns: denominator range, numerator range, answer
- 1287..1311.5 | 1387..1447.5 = 0.96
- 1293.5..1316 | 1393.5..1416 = 0.93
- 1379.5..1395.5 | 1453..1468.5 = 1.06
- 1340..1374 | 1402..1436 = 1.21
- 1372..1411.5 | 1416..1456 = 1.12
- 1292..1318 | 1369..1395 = 0.75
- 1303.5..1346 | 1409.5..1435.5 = 1.05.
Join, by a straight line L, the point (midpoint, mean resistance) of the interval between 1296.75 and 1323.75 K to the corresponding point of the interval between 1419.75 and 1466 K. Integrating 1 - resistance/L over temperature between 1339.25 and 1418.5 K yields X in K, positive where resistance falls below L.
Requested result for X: 9.12 K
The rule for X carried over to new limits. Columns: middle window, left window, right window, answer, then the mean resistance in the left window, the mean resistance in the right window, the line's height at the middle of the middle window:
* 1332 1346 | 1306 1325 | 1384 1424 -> 0.50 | 36.1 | 36.6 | 36.2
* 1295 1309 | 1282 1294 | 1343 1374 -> -3.99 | 32.5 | 30.6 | 32.1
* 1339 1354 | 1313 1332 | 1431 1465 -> 0.22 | 35.1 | 35.9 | 35.2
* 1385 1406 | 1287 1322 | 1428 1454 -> 0.58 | 37.4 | 36.1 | 36.5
